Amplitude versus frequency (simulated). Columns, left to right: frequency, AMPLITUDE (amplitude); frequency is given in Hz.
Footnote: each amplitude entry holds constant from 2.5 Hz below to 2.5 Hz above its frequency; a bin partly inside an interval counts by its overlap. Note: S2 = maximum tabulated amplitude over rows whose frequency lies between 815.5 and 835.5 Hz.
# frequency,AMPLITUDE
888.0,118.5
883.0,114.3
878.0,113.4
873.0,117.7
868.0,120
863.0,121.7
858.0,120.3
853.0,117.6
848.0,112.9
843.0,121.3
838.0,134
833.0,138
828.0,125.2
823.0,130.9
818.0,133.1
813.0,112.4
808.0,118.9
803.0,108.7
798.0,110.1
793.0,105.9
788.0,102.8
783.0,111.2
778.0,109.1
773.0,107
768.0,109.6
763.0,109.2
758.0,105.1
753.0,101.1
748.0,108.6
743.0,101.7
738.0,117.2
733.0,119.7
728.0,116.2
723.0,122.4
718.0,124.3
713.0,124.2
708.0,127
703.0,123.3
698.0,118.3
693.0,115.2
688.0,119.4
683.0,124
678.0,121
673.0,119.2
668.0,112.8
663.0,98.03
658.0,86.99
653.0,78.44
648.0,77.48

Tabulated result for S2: 138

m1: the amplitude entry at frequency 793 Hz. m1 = 105.9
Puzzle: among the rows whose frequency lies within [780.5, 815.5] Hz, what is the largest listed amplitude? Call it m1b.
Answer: 118.9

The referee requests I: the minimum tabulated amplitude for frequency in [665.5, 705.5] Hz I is 112.8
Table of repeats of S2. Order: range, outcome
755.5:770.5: 109.6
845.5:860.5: 120.3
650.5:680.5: 121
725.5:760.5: 119.7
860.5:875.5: 121.7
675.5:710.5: 127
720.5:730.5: 122.4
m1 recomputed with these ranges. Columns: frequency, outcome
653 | 78.44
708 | 127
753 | 101.1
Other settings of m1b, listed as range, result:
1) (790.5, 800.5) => 110.1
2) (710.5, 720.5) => 124.3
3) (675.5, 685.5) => 124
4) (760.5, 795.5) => 111.2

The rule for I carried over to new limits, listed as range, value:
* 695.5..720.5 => 118.3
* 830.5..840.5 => 134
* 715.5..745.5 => 101.7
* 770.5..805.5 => 102.8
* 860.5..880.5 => 113.4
